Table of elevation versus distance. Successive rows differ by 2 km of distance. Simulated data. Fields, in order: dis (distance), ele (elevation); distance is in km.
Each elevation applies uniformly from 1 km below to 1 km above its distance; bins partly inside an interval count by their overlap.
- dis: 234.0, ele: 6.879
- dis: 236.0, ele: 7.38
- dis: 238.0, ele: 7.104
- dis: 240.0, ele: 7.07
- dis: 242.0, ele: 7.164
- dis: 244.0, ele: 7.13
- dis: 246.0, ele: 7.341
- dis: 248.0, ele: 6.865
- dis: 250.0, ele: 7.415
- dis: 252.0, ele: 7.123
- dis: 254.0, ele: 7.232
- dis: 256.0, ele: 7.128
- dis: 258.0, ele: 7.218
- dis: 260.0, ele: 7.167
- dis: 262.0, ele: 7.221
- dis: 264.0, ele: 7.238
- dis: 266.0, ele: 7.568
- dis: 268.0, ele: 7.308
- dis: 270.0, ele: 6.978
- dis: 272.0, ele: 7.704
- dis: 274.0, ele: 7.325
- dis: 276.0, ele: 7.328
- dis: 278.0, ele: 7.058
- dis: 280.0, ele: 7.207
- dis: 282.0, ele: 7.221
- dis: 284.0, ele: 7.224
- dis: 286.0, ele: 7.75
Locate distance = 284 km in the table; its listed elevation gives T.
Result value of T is 7.224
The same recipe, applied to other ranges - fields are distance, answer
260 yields 7.167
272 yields 7.704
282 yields 7.221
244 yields 7.13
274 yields 7.325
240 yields 7.07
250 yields 7.415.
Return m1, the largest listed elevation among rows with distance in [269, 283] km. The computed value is 7.704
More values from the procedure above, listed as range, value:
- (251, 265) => 7.238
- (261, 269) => 7.568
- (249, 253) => 7.415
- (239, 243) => 7.164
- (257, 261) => 7.218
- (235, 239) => 7.38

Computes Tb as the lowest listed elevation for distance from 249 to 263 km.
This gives 7.123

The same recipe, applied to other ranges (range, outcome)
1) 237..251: 6.865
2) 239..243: 7.07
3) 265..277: 6.978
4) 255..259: 7.128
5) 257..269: 7.167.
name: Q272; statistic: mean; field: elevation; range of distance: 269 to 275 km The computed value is 7.34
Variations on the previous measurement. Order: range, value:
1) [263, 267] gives 7.4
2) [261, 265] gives 7.23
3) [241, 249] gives 7.12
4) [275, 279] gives 7.19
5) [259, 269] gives 7.3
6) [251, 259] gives 7.18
